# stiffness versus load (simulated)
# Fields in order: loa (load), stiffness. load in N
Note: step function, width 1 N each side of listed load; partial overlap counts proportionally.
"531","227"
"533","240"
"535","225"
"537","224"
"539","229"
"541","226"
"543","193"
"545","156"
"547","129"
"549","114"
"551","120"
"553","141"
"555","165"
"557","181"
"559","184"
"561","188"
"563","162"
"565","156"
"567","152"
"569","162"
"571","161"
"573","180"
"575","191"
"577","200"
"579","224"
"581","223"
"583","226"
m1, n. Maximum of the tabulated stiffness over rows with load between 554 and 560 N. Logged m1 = 184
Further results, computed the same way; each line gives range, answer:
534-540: 229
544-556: 165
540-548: 226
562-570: 162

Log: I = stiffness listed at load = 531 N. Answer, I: 227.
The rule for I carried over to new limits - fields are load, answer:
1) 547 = 129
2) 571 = 161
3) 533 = 240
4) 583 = 226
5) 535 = 225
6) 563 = 162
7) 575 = 191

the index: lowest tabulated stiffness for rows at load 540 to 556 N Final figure 114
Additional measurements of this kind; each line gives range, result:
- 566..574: 152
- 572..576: 180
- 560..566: 156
